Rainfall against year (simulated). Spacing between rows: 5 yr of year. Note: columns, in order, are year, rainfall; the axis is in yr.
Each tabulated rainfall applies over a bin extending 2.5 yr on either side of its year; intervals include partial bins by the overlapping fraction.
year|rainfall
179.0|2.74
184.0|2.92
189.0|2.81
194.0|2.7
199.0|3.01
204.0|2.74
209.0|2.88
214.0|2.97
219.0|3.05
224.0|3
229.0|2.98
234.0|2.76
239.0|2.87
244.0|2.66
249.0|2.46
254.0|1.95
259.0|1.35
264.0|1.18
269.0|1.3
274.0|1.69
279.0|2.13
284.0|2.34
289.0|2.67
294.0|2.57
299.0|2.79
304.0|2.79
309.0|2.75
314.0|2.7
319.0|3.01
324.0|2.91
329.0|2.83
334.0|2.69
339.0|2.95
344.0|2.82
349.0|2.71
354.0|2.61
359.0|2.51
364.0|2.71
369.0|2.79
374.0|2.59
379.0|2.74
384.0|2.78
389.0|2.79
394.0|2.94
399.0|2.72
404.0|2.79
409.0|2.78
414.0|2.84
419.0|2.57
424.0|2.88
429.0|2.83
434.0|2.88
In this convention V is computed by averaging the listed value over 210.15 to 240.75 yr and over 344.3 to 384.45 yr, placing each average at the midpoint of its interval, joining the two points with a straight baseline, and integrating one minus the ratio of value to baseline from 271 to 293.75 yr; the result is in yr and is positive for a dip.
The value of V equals 4.9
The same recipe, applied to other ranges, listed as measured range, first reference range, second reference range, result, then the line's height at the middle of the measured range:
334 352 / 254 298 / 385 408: -2.9 yr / 2.42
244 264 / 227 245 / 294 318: 6.3 yr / 2.81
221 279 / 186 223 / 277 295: 9.7 yr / 2.63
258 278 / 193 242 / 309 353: 9.9 yr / 2.86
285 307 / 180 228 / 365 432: 1.2 yr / 2.84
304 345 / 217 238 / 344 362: -1.8 yr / 2.71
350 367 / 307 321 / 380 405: 1.1 yr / 2.81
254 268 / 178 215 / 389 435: 7.1 yr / 2.83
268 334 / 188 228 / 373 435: 7.2 yr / 2.84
